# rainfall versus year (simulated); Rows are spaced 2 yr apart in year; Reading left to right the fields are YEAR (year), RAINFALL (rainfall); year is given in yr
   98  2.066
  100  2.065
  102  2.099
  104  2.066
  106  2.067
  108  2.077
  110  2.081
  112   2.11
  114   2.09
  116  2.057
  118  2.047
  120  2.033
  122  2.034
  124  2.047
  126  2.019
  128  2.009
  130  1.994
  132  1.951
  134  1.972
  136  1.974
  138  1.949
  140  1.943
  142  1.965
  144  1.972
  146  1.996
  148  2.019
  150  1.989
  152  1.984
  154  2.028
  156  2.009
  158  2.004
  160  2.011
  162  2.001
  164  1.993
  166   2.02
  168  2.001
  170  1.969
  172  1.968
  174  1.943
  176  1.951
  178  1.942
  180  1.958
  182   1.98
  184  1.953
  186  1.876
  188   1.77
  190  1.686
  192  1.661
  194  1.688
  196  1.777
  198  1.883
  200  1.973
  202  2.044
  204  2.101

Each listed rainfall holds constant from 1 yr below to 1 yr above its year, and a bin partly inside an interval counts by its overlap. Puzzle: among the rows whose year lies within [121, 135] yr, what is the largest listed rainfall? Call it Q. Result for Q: 2.047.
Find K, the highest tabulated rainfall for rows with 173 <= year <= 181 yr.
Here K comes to 1.958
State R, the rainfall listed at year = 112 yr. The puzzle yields 2.11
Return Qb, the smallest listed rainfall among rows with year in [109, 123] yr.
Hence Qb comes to 2.033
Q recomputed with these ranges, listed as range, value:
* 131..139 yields 1.974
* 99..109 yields 2.099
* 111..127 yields 2.11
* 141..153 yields 2.019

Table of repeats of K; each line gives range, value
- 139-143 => 1.965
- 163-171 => 2.02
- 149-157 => 2.028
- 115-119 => 2.057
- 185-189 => 1.876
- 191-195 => 1.688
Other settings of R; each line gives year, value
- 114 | 2.09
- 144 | 1.972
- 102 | 2.099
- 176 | 1.951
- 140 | 1.943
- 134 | 1.972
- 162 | 2.001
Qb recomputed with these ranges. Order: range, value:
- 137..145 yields 1.943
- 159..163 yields 2.001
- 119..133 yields 1.951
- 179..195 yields 1.661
